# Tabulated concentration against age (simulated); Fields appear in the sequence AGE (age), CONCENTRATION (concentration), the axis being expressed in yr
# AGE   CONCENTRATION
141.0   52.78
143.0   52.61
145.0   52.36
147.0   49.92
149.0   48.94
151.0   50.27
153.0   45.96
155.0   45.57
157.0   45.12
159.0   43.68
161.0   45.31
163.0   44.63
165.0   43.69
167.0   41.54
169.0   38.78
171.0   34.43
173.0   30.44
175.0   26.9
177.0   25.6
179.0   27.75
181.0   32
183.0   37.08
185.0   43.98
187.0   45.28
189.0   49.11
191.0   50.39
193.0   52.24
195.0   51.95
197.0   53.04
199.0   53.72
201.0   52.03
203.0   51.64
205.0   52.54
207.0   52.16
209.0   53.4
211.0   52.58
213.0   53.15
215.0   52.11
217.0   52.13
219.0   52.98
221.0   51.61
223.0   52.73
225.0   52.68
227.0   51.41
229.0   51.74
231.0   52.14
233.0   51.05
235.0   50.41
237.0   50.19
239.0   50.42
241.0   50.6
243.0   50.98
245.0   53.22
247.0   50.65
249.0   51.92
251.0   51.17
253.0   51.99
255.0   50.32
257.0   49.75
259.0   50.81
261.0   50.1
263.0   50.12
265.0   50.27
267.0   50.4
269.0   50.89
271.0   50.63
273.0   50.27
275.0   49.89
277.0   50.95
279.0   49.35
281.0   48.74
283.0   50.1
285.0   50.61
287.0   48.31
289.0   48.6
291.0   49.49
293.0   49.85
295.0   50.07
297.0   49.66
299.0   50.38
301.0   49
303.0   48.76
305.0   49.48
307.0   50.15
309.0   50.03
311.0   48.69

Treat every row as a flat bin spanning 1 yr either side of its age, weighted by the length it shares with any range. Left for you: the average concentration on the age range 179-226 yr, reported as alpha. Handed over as 49.5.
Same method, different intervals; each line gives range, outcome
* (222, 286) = 50.8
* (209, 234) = 52.2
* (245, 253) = 51.6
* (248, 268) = 50.7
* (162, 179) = 35.3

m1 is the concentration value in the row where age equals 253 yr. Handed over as 51.99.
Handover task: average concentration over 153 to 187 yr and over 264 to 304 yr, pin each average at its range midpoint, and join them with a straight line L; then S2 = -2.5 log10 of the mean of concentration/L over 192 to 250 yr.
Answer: -0.20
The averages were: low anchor 38.4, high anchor 49.8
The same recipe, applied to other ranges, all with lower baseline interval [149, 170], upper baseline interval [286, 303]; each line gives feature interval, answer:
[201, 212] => -0.13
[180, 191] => 0.08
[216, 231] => -0.12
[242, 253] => -0.08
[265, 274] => -0.04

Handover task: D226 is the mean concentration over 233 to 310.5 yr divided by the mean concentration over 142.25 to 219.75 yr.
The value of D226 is 1.1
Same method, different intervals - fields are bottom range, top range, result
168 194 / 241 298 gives 1.32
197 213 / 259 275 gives 0.96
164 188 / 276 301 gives 1.39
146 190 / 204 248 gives 1.27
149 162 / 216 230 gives 1.13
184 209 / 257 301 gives 0.98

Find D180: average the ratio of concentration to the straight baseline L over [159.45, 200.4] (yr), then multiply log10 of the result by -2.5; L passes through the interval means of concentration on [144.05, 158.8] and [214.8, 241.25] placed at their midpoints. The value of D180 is 0.19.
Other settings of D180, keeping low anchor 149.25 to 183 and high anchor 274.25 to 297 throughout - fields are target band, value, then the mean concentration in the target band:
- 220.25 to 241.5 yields -0.15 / 51.4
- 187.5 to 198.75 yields -0.23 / 51.2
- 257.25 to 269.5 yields -0.06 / 50.4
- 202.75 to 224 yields -0.21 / 52.5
